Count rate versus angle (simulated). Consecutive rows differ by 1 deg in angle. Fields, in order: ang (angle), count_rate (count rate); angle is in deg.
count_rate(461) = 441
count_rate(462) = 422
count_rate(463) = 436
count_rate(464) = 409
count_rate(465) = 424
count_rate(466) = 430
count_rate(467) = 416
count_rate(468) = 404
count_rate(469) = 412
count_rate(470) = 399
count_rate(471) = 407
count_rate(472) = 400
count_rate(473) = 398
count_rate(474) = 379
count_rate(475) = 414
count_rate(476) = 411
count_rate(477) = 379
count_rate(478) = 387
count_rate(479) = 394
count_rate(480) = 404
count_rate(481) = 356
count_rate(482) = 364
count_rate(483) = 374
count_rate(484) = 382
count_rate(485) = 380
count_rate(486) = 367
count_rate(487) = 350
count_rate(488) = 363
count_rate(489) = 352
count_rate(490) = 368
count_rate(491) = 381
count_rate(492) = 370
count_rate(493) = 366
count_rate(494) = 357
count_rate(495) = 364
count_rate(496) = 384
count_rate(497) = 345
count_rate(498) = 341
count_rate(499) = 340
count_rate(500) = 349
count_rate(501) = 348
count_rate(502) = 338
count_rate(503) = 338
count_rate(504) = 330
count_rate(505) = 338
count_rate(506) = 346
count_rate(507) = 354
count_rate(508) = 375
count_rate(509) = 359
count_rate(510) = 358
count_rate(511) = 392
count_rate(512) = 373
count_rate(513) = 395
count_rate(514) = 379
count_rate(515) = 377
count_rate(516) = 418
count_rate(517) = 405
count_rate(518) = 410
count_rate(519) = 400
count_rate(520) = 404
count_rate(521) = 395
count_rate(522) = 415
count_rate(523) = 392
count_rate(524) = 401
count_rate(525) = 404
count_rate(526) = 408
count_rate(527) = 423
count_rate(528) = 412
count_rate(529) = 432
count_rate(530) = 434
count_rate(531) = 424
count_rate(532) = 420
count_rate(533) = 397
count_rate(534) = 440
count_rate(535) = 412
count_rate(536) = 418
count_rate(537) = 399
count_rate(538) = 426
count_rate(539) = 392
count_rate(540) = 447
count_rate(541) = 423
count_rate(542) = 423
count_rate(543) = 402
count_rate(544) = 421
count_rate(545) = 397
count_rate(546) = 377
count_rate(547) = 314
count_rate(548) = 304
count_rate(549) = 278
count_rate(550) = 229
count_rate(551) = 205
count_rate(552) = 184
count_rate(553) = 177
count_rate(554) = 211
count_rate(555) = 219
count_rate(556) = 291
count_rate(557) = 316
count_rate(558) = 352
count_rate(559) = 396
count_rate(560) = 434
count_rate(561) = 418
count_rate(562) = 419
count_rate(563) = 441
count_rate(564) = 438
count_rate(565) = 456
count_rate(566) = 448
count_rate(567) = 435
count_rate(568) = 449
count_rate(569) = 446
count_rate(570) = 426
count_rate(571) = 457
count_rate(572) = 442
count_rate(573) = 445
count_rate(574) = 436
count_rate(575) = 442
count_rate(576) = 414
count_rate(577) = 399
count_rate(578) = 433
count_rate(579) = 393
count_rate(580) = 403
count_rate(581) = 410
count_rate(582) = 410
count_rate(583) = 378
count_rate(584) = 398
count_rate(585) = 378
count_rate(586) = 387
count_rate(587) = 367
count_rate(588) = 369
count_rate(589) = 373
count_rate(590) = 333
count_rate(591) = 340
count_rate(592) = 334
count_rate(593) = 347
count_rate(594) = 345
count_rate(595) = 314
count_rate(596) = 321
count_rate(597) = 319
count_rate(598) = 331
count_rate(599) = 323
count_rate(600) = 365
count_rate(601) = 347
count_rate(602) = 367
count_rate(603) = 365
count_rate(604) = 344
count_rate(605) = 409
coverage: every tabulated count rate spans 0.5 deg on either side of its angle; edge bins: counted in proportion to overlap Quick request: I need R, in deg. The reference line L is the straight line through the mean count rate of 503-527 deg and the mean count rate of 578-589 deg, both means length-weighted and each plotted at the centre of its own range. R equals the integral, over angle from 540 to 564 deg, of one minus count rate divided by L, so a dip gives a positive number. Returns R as 3.2 deg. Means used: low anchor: 384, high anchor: 391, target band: 336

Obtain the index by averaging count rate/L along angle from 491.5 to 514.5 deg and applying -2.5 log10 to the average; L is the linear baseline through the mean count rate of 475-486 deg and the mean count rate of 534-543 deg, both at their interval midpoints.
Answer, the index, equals 0.11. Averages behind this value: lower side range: 384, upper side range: 418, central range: 358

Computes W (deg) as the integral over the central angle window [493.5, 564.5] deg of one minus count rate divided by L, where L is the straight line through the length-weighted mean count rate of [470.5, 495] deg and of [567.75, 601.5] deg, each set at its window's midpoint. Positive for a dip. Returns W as 2.08 deg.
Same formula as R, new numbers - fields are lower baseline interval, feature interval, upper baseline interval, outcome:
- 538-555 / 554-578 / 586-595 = -4.97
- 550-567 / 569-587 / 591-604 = -4.02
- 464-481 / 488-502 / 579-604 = 1.28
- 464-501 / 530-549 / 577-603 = -1.41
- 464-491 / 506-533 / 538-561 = -3.24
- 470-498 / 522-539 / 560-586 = -0.54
